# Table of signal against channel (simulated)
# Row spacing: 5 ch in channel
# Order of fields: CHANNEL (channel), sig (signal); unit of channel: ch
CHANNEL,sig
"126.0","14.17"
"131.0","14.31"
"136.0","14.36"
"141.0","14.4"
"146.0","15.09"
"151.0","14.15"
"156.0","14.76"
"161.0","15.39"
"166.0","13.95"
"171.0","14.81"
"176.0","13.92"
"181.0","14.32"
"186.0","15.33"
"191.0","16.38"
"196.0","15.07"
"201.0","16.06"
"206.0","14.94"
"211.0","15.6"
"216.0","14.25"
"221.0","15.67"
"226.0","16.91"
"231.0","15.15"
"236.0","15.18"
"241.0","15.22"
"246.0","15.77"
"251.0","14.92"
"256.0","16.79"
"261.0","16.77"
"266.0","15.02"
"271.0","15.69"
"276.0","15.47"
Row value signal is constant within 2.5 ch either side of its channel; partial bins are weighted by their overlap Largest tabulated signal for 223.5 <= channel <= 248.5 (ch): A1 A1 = 16.91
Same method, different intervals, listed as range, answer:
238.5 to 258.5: 16.79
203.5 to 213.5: 15.6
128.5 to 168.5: 15.39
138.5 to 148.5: 15.09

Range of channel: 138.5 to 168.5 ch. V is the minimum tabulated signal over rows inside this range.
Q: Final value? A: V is 13.95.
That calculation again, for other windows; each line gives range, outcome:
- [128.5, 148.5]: 14.31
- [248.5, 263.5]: 14.92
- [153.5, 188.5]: 13.92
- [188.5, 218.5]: 14.25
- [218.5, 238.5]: 15.15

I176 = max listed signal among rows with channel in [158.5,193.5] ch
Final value 16.38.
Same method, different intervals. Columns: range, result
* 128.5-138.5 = 14.36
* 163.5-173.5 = 14.81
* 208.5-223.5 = 15.67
